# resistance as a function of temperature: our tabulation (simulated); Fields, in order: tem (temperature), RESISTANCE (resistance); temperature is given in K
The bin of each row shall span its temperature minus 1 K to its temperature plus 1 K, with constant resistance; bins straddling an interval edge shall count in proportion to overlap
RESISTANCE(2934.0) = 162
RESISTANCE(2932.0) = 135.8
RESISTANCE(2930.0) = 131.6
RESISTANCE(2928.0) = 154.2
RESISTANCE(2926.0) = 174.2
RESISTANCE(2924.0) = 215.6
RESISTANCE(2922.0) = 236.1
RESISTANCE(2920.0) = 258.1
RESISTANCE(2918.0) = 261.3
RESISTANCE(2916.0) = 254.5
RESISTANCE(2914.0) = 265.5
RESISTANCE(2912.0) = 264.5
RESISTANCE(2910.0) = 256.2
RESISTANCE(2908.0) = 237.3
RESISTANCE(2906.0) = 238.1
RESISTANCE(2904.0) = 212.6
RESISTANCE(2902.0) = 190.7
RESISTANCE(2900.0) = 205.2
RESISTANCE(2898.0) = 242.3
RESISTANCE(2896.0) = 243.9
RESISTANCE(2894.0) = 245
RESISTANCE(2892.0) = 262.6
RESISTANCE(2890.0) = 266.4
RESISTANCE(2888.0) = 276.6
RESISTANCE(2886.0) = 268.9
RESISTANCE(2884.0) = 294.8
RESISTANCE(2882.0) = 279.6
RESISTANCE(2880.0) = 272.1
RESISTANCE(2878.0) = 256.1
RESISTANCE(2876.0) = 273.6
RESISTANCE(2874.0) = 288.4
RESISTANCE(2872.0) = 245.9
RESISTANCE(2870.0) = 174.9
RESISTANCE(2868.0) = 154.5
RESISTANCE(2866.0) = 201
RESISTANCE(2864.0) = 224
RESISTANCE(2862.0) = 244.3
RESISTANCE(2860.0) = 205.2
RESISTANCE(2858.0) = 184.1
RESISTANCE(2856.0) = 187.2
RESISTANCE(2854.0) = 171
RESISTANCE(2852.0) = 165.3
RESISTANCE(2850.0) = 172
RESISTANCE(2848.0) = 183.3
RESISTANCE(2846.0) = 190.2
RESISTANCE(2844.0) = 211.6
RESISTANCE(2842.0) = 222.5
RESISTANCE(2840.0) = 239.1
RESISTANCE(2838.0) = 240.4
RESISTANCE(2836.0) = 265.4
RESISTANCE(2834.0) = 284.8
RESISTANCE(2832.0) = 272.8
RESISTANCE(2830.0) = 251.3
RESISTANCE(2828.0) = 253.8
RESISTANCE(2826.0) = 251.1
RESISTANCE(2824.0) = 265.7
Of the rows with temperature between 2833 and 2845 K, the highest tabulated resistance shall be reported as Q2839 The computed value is 284.8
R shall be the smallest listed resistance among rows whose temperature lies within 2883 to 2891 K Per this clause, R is 266.4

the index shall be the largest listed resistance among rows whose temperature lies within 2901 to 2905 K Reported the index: 212.6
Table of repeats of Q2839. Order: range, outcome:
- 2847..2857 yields 187.2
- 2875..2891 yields 294.8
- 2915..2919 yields 261.3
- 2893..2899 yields 245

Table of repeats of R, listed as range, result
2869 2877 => 174.9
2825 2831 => 251.1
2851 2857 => 165.3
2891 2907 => 190.7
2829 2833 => 251.3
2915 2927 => 174.2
